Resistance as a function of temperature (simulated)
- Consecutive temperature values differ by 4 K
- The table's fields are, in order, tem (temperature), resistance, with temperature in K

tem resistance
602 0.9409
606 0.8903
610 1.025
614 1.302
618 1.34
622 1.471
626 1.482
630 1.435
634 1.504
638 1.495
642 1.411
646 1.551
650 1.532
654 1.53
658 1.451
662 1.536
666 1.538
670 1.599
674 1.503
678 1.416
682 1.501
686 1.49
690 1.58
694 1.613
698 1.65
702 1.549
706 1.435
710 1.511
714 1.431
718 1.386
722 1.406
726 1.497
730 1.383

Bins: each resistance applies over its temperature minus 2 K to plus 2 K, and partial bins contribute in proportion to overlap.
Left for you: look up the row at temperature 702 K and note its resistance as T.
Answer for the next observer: 1.549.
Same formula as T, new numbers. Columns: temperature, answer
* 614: 1.302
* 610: 1.025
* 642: 1.411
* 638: 1.495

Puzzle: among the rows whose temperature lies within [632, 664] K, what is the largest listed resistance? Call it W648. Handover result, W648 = 1.551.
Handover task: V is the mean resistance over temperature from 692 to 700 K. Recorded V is 1.63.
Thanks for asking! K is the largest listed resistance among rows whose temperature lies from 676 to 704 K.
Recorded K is 1.65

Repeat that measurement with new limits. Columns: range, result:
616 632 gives 1.482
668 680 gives 1.599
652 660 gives 1.53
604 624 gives 1.471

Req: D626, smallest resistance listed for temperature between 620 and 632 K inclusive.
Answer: 1.435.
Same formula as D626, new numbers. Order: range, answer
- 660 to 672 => 1.536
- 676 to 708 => 1.416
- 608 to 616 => 1.025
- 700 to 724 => 1.386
